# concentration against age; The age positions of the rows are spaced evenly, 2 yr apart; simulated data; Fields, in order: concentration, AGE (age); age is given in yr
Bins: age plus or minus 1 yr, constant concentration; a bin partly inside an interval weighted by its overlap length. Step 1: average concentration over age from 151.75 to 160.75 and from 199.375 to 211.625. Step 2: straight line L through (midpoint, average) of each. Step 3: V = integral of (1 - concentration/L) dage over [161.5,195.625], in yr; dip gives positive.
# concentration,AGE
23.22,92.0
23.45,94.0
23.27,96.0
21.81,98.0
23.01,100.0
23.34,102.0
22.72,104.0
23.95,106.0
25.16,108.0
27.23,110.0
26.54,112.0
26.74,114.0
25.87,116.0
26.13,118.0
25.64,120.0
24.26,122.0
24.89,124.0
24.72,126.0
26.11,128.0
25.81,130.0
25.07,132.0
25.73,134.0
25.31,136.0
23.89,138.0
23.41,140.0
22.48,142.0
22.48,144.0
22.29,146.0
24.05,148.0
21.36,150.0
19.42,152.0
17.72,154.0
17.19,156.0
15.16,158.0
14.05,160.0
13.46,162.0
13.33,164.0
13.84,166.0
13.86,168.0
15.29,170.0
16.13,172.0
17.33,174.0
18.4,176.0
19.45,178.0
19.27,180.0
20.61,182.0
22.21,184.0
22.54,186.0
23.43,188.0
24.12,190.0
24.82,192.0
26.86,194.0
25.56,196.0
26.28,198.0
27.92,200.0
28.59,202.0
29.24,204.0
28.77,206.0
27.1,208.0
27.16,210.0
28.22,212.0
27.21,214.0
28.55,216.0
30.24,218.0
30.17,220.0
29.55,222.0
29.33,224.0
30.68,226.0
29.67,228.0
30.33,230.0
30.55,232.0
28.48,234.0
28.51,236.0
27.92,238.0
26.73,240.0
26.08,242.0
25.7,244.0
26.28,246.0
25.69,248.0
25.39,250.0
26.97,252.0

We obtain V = 4.27 yr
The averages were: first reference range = 16.6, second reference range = 28.1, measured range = 19.3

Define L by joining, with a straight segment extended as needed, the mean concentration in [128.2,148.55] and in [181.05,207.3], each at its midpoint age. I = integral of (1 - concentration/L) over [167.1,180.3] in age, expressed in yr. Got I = 4.2 yr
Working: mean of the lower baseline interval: 24.1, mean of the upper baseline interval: 25.5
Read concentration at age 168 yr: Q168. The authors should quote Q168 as 13.86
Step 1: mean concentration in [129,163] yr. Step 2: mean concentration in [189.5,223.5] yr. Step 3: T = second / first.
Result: 1.3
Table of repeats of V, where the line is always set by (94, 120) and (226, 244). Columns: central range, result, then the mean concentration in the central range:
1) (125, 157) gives 3.4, 22.9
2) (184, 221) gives 0.8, 26.9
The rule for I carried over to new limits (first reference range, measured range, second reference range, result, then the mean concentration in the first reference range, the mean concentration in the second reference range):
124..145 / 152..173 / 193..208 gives 8.61 yr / 24.5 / 27.6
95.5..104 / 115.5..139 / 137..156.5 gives -3.41 yr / 22.8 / 21.5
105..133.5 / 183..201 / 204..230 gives 2.08 yr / 25.6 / 29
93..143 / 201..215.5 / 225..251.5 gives -0.55 yr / 24.7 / 27.8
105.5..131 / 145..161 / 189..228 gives 4.59 yr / 25.7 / 28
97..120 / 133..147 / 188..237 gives 1.17 yr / 24.8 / 28.1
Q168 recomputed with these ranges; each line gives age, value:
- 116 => 25.87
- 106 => 23.95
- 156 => 17.19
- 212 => 28.22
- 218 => 30.24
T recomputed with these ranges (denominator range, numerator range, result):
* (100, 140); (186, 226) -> 1.09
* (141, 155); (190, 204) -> 1.25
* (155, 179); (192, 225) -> 1.80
